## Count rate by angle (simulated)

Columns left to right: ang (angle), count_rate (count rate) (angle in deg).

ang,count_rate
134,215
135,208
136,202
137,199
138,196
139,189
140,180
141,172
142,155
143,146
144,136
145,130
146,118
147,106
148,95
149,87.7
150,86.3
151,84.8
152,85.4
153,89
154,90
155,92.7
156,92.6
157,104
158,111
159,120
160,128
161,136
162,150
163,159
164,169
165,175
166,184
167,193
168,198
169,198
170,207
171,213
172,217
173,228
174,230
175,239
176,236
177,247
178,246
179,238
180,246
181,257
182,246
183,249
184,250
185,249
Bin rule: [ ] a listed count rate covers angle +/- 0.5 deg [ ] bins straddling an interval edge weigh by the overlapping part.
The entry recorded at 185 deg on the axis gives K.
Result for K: 249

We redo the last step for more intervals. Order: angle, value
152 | 85.4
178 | 246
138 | 196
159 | 120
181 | 257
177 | 247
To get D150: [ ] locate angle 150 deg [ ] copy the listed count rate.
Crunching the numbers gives 86.3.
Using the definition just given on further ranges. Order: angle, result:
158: 111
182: 246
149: 87.7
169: 198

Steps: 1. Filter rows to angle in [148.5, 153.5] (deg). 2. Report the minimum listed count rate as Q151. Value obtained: 84.8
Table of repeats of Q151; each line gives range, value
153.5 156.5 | 90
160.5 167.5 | 136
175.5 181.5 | 236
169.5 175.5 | 207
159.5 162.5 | 128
